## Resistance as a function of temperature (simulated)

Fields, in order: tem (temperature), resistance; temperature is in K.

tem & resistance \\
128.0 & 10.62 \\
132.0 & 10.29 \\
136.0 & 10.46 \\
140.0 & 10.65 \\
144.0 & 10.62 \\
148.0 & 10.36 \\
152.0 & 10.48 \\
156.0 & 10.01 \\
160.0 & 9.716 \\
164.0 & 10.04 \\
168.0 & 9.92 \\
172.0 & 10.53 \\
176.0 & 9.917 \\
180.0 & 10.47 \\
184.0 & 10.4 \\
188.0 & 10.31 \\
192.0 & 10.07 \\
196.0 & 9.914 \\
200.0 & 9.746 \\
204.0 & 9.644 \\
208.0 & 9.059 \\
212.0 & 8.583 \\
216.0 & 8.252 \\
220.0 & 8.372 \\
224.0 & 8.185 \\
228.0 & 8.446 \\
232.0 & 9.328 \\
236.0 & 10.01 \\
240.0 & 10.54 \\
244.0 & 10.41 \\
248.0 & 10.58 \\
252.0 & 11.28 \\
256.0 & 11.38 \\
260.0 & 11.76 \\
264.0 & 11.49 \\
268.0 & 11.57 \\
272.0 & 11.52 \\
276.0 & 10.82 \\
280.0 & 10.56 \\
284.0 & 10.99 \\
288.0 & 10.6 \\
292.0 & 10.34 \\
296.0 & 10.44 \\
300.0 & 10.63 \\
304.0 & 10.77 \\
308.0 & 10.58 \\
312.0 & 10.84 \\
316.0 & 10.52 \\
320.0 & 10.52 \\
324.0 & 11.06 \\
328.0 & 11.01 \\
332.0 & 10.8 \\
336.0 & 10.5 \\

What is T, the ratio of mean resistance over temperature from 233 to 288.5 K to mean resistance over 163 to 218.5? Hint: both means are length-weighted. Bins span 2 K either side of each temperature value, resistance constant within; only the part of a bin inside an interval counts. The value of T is 1.12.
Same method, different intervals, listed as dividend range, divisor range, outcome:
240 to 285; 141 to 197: 1.09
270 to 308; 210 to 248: 1.17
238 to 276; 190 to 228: 1.23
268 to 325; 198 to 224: 1.21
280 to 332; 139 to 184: 1.04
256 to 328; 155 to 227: 1.14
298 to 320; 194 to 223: 1.18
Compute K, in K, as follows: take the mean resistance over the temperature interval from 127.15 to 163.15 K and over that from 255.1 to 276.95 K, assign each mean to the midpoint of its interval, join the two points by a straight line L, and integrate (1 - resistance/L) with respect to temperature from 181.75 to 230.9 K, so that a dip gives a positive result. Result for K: 7.4 K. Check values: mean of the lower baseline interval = 10.3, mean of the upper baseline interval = 11.5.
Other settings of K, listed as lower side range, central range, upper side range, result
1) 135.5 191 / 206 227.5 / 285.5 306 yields 3.9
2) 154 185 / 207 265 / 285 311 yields 3.0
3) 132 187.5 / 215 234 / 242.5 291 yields 3.9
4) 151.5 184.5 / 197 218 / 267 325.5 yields 2.5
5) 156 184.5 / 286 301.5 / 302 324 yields 0.2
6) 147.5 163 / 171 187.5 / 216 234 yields -1.3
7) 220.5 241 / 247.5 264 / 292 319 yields -2.9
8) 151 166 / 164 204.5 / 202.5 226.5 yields -3.1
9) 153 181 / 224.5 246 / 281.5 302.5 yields 1.5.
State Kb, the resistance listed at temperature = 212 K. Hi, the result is 8.583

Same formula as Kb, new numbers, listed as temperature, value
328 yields 11.01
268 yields 11.57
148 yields 10.36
